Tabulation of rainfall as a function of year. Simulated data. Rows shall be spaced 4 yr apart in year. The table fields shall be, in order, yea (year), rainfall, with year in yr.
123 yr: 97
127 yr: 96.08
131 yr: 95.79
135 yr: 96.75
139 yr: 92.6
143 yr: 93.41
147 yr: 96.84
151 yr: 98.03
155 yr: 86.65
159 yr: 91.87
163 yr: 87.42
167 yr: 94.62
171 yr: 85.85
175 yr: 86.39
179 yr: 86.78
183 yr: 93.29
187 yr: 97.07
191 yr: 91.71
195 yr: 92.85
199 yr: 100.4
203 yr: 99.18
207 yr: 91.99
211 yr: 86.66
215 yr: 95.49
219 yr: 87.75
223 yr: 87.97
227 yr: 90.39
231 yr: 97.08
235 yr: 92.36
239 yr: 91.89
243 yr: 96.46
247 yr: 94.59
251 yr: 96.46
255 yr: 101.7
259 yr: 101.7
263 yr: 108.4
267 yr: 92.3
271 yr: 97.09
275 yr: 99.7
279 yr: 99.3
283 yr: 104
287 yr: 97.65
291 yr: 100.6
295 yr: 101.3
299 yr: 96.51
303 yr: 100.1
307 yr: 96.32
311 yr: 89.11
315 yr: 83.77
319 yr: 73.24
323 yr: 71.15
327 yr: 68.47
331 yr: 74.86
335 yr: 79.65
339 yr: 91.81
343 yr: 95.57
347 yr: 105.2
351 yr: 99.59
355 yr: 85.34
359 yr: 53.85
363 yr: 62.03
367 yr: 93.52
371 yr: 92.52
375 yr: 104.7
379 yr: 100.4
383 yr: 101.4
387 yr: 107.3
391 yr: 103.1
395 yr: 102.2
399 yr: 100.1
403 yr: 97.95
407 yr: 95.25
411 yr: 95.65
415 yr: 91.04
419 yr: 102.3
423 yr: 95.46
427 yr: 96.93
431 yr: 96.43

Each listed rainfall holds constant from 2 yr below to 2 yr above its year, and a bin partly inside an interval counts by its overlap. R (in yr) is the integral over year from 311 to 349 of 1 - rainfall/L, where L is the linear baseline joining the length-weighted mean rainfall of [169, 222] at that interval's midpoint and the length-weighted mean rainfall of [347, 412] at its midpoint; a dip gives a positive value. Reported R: 4.2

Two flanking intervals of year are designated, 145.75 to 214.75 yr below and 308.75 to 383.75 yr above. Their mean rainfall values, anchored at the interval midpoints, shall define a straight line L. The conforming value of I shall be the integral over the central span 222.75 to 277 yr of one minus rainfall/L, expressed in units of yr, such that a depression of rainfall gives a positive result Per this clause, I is -4.4 yr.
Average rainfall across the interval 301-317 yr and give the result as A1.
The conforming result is 92.3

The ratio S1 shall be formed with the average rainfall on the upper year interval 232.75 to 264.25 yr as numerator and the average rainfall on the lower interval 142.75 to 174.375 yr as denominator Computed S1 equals 1.07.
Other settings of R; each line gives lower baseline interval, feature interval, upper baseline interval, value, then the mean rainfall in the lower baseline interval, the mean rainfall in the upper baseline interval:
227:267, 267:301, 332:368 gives -2.35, 97.2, 84.7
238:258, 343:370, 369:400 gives 4.29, 96.7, 102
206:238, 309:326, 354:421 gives 2.55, 91.2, 93.6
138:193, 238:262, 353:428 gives -1.41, 91.6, 93.7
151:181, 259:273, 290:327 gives -1.69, 89.1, 88.8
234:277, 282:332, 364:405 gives 4.74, 97.6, 99.4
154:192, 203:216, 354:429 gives -0.21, 90.2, 93.9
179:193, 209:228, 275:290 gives 1.16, 93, 100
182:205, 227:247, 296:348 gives -0.29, 95.9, 86.5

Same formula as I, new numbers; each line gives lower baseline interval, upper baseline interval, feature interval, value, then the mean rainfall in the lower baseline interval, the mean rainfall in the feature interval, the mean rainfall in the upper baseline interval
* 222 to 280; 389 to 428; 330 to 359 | 2.72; 96.6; 88.3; 98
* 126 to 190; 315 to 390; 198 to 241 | -0.95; 92.4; 92.7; 86.8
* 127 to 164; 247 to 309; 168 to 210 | 1.33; 93.6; 92.5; 99.4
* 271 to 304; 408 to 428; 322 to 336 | 3.60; 99.7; 73.3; 96.2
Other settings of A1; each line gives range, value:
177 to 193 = 92.2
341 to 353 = 100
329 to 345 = 85.5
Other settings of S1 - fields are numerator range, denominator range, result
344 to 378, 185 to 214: 0.93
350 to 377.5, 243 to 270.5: 0.85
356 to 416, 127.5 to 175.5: 1.01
